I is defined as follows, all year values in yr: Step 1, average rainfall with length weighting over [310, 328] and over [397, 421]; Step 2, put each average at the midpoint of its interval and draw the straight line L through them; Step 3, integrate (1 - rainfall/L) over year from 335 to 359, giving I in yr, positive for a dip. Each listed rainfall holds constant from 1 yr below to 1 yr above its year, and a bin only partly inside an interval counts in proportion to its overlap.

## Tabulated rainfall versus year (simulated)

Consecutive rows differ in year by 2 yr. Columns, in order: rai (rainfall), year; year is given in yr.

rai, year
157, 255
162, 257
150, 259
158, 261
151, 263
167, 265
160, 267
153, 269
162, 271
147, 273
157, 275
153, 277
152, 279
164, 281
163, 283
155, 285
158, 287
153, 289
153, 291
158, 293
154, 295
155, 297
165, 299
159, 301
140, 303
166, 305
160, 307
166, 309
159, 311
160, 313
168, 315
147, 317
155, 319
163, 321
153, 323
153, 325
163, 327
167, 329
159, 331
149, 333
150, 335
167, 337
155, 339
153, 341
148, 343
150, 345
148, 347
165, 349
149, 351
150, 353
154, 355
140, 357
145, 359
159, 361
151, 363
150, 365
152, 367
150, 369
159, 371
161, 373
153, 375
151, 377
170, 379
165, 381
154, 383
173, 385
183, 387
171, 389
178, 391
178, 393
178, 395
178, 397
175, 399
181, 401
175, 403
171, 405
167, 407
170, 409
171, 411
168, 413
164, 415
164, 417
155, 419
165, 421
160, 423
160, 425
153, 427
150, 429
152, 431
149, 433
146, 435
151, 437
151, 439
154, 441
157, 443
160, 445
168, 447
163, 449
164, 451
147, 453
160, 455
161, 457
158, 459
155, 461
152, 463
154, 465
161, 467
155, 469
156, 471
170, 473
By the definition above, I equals 1.4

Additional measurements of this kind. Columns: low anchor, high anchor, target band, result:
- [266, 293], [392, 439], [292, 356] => 0.9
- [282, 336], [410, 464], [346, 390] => 0.2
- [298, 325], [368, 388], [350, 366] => 1.1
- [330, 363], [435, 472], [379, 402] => -2.9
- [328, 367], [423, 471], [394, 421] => -2.7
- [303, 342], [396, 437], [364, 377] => 0.6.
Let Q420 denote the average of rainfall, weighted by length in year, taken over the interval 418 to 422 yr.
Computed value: 160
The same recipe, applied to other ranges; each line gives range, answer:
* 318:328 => 157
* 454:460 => 160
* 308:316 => 163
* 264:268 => 164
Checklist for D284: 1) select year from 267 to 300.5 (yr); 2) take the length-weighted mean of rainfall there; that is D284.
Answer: 157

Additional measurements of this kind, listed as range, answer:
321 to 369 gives 154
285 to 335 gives 157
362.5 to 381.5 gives 156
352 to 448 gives 161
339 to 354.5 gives 152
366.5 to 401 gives 167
